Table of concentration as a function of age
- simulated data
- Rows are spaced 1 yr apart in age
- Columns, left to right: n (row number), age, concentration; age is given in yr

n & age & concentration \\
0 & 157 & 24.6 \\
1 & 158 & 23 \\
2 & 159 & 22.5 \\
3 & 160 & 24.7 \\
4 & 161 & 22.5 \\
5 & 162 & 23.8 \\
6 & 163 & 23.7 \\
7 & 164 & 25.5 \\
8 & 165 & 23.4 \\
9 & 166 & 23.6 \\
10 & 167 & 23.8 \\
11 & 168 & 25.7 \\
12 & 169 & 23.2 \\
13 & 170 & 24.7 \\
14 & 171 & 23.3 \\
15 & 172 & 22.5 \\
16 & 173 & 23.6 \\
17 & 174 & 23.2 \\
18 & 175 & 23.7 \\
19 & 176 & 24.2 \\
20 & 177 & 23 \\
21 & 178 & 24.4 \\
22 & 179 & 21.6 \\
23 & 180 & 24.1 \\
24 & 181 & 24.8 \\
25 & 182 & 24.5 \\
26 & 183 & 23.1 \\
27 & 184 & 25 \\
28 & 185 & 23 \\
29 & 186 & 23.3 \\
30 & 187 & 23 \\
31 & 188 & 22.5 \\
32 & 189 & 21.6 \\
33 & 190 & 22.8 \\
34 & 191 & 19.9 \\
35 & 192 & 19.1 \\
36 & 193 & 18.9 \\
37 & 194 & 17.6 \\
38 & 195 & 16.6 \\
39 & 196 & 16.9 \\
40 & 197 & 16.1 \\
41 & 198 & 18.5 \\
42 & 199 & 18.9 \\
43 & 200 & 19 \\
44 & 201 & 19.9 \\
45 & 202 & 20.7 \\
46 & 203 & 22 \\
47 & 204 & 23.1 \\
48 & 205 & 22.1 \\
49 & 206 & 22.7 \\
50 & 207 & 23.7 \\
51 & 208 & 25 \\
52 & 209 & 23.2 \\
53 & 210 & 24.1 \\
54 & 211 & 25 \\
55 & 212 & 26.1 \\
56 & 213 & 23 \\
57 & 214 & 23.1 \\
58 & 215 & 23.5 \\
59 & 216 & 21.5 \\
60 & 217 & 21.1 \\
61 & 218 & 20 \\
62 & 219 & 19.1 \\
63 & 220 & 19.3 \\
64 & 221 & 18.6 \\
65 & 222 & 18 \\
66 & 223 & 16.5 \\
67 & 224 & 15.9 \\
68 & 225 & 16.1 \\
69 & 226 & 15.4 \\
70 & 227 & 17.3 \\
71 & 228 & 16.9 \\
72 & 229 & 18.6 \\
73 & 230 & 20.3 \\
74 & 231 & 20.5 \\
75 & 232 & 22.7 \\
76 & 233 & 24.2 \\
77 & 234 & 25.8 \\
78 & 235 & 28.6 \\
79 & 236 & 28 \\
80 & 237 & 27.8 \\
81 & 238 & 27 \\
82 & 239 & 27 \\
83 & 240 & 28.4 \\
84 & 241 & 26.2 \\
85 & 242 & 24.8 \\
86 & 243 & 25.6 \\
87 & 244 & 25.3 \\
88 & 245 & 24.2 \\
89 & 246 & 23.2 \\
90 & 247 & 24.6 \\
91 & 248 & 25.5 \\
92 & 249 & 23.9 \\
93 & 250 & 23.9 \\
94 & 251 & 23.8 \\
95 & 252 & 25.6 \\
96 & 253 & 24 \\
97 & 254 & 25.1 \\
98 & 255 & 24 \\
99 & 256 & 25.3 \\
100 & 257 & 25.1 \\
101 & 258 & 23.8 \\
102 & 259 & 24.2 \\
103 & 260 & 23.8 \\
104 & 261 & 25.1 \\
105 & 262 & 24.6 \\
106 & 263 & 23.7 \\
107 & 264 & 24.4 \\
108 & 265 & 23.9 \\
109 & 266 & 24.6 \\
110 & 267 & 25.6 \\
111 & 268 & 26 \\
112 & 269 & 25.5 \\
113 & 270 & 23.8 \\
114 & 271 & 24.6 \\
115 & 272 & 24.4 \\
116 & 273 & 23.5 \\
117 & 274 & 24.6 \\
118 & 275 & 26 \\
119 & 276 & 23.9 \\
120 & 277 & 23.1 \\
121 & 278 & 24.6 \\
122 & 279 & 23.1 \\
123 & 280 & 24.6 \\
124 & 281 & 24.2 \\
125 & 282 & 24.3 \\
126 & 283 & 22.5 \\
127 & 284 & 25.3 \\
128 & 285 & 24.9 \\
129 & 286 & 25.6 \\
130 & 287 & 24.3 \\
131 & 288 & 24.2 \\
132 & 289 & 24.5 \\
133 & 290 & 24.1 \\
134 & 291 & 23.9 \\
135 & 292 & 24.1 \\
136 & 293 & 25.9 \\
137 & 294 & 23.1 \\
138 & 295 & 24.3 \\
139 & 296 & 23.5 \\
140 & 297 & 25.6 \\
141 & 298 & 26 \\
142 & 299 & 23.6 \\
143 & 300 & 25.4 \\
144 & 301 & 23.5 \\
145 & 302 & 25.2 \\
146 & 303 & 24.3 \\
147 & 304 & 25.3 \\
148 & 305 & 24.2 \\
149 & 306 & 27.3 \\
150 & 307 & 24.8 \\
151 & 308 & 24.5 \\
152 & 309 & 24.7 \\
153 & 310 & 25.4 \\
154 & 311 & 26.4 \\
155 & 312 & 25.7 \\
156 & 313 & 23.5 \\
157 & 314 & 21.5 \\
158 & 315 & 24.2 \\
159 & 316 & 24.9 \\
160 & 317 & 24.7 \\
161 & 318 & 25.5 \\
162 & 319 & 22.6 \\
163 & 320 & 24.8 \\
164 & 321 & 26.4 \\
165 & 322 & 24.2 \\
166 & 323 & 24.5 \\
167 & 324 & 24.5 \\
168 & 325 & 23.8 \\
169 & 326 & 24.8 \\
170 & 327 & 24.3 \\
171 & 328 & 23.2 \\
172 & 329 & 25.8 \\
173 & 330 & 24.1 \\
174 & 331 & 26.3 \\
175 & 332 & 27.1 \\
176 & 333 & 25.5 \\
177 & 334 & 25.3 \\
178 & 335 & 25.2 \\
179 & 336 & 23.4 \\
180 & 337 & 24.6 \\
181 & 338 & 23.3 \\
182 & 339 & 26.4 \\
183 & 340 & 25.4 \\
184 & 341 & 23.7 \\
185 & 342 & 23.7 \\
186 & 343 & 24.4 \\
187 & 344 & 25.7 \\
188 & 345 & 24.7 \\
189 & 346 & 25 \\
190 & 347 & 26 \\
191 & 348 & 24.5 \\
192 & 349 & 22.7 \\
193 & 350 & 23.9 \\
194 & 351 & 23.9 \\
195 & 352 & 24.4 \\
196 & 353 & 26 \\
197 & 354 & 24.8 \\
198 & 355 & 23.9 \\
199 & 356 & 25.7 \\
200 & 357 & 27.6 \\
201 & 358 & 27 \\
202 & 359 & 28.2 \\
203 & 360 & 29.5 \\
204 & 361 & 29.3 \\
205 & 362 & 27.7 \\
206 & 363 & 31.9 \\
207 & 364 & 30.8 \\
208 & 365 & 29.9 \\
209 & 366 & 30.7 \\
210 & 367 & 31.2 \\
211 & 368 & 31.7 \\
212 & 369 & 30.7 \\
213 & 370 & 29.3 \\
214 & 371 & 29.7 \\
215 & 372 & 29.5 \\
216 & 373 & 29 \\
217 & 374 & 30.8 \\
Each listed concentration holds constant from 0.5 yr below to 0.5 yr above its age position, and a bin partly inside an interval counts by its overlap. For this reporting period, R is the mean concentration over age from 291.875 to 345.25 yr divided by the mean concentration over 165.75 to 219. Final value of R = 1.1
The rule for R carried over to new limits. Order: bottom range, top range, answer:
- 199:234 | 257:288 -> 1.17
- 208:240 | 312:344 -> 1.12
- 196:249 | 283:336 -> 1.12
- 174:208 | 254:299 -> 1.13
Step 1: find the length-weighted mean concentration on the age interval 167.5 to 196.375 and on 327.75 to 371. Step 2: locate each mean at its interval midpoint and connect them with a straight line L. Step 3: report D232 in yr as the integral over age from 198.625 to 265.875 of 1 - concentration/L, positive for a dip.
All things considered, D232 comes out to 2.1 yr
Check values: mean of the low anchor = 22.4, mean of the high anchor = 26.4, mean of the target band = 22.9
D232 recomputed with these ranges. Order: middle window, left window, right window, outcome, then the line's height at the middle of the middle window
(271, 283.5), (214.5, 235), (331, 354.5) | -1.2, 22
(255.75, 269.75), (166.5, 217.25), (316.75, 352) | -0.7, 23.5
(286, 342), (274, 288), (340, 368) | 1.5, 25.4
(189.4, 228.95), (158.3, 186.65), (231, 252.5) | 7.1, 24.6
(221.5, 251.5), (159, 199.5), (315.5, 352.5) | 0.5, 23.2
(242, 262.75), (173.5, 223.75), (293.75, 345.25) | -1.4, 23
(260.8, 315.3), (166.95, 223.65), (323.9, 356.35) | -1.9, 23.7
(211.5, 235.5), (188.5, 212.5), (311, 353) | 1.2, 21.6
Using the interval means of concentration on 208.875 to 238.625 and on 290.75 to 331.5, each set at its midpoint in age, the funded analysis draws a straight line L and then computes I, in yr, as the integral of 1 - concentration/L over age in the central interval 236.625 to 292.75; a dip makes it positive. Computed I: -4.2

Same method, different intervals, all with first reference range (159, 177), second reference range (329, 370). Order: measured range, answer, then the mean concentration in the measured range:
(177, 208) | 3.5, 21.4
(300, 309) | 0.3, 24.9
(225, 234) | 1.8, 19.7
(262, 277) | 0.4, 24.6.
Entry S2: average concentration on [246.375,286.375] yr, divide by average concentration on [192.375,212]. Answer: 1.17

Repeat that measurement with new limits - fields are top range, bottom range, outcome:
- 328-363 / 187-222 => 1.21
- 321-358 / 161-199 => 1.11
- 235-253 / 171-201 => 1.19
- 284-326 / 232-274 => 0.98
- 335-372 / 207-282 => 1.14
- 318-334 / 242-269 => 1.01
